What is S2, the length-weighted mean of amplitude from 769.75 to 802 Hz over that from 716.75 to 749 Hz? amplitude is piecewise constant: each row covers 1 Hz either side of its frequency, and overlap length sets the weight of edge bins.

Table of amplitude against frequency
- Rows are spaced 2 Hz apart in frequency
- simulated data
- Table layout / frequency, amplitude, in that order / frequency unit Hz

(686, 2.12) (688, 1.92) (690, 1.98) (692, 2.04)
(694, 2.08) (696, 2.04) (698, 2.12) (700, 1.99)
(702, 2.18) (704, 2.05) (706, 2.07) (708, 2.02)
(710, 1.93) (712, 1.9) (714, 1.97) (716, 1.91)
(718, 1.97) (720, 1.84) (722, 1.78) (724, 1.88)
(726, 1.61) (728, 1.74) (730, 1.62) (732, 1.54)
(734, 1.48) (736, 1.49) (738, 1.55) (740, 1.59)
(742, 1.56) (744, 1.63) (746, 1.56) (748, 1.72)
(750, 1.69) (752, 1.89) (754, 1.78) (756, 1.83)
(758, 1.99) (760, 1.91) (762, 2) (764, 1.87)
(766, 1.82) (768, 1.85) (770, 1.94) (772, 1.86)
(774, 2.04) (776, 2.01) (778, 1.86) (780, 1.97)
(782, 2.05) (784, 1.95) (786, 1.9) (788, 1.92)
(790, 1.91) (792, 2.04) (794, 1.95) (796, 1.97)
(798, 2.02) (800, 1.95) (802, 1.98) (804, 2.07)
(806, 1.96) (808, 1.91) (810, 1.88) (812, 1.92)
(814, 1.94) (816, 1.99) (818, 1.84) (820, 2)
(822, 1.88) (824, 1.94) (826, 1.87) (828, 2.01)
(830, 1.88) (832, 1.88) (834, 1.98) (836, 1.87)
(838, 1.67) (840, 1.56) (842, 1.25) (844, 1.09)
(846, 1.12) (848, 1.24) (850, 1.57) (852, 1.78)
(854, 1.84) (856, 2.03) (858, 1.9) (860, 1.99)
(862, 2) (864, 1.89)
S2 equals 1.18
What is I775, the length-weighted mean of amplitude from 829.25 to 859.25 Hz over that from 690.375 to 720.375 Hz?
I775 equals 0.8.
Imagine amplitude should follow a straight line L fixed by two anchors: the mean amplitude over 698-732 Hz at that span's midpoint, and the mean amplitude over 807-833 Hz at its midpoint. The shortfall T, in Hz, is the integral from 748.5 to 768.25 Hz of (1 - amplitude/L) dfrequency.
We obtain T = 0.5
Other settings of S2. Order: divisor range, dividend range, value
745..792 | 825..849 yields 0.86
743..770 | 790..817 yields 1.08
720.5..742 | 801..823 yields 1.19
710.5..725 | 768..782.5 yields 1.03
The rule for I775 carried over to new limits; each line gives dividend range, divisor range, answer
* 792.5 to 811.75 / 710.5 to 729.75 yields 1.07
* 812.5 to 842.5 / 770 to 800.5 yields 0.94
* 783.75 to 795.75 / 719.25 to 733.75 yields 1.14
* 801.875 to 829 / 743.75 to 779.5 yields 1.05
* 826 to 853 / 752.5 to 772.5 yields 0.86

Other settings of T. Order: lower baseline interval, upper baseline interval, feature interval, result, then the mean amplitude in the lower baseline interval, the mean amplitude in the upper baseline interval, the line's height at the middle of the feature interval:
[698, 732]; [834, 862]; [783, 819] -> -4.6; 1.9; 1.64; 1.73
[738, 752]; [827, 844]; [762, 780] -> -2.7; 1.64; 1.72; 1.66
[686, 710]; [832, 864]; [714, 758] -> 5.4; 2.04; 1.67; 1.95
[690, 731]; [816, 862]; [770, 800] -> -2.2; 1.94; 1.75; 1.83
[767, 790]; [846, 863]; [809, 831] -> -1.0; 1.94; 1.75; 1.84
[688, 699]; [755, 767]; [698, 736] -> 2.6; 2.04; 1.9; 1.99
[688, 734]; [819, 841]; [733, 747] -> 2.6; 1.91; 1.87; 1.9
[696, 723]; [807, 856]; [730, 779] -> 3.3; 1.98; 1.75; 1.9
